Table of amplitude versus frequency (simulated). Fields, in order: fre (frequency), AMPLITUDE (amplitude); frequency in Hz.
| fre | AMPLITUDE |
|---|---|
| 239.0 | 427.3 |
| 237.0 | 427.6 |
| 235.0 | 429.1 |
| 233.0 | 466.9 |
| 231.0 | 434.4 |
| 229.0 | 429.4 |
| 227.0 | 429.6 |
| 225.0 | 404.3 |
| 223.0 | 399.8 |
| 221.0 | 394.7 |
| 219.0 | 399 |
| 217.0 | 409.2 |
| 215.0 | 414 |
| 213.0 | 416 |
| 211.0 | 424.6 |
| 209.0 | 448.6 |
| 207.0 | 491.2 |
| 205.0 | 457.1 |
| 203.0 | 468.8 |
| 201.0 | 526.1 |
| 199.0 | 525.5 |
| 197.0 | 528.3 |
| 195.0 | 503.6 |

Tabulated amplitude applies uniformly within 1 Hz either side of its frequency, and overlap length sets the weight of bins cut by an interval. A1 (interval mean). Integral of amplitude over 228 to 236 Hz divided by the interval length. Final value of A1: 440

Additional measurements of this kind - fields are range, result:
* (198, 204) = 507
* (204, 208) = 474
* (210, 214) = 420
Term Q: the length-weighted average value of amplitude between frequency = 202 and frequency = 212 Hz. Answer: 458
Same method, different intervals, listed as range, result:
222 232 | 420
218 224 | 398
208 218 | 422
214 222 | 404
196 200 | 527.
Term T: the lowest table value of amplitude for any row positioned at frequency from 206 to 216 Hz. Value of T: 414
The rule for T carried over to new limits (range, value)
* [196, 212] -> 424.6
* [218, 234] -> 394.7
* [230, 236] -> 429.1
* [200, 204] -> 468.8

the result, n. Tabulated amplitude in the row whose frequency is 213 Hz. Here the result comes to 416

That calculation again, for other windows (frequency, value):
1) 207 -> 491.2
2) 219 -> 399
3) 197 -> 528.3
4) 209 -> 448.6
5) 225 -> 404.3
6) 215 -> 414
